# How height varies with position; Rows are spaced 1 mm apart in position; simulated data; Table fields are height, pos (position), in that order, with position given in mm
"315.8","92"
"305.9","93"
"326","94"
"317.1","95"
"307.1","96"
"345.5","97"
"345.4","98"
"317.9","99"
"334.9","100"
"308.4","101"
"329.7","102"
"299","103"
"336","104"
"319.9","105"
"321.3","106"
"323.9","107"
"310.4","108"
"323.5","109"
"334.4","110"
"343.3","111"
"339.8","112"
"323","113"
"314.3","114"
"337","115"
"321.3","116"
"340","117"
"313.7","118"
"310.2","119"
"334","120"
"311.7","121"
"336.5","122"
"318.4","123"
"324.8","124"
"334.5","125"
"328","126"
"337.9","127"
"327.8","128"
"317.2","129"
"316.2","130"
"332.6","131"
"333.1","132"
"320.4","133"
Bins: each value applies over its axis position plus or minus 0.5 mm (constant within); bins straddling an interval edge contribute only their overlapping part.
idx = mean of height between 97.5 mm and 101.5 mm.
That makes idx 327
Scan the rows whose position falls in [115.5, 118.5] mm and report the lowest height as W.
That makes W 313.7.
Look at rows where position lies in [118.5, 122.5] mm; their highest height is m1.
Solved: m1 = 336.5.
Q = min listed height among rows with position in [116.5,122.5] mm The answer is 310.2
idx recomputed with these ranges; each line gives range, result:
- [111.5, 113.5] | 331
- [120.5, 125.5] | 325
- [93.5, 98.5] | 328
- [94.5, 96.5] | 312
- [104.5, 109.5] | 320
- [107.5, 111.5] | 328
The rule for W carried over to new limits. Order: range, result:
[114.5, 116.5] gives 321.3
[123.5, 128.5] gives 324.8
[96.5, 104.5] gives 299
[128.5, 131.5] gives 316.2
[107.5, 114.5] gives 310.4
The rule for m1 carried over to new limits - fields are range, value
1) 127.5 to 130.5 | 327.8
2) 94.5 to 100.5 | 345.5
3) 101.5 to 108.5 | 336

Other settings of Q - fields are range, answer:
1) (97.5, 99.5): 317.9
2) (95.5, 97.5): 307.1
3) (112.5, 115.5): 314.3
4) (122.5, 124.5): 318.4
